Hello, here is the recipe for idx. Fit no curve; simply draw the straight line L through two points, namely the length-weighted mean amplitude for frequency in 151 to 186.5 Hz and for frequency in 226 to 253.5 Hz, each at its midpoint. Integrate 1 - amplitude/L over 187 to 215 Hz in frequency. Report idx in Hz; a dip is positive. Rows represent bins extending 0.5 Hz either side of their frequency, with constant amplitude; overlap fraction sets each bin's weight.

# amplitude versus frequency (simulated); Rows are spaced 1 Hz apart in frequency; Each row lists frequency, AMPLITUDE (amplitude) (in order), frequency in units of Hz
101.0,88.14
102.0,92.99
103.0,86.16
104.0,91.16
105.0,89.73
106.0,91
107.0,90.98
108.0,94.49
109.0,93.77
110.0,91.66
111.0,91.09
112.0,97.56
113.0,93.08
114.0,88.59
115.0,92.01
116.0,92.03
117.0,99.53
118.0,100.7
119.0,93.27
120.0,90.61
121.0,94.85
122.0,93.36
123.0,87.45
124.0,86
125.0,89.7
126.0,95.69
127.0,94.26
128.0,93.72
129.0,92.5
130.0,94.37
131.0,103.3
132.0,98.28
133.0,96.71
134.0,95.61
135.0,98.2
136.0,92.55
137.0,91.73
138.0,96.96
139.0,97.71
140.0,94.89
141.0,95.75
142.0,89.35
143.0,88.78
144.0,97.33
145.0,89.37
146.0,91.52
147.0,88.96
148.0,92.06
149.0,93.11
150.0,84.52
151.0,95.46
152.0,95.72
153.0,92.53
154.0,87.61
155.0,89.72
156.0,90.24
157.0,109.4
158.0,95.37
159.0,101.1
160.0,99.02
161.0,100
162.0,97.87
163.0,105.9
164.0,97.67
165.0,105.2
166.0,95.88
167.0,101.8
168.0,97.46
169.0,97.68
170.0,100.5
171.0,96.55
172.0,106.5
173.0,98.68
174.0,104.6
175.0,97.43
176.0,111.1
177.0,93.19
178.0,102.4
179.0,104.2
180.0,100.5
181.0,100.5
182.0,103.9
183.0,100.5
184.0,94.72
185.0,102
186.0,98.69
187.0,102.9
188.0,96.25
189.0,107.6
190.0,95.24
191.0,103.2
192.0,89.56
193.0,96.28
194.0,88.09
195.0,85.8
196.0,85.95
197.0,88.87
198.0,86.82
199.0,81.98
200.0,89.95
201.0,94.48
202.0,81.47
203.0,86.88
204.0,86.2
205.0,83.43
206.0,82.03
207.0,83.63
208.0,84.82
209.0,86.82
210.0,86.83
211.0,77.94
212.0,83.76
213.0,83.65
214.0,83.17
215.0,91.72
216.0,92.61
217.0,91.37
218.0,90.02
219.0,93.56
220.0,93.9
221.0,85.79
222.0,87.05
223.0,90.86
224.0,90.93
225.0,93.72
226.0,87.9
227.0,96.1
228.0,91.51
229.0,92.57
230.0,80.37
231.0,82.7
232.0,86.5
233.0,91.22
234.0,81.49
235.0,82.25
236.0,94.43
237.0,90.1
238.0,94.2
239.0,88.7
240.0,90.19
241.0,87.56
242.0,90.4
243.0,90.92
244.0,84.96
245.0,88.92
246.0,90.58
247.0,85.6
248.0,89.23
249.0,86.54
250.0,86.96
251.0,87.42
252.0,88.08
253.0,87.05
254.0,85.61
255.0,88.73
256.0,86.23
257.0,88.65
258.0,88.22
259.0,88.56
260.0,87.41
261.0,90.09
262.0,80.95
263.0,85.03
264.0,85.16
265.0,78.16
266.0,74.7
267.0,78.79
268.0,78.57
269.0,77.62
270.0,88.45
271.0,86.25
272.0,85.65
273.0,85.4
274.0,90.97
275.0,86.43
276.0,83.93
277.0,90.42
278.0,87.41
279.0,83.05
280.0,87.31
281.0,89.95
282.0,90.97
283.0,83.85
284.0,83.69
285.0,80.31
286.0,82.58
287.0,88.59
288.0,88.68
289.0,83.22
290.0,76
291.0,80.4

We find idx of 1.7 Hz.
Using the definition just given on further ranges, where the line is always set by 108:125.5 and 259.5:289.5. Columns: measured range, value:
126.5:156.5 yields -0.6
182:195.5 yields -1.2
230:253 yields -0.4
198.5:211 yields 0.4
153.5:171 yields -1.5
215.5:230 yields -0.6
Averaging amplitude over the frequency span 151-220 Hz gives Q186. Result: 94.4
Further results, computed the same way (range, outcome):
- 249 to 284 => 85.6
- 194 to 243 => 87.8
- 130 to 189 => 97.4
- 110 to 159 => 93.7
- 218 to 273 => 87.3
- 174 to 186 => 101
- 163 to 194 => 100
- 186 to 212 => 89.4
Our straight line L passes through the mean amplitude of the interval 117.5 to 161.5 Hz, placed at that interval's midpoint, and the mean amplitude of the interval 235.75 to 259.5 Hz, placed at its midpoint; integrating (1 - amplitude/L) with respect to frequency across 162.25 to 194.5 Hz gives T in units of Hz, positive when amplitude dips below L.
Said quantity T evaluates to -2.7 Hz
